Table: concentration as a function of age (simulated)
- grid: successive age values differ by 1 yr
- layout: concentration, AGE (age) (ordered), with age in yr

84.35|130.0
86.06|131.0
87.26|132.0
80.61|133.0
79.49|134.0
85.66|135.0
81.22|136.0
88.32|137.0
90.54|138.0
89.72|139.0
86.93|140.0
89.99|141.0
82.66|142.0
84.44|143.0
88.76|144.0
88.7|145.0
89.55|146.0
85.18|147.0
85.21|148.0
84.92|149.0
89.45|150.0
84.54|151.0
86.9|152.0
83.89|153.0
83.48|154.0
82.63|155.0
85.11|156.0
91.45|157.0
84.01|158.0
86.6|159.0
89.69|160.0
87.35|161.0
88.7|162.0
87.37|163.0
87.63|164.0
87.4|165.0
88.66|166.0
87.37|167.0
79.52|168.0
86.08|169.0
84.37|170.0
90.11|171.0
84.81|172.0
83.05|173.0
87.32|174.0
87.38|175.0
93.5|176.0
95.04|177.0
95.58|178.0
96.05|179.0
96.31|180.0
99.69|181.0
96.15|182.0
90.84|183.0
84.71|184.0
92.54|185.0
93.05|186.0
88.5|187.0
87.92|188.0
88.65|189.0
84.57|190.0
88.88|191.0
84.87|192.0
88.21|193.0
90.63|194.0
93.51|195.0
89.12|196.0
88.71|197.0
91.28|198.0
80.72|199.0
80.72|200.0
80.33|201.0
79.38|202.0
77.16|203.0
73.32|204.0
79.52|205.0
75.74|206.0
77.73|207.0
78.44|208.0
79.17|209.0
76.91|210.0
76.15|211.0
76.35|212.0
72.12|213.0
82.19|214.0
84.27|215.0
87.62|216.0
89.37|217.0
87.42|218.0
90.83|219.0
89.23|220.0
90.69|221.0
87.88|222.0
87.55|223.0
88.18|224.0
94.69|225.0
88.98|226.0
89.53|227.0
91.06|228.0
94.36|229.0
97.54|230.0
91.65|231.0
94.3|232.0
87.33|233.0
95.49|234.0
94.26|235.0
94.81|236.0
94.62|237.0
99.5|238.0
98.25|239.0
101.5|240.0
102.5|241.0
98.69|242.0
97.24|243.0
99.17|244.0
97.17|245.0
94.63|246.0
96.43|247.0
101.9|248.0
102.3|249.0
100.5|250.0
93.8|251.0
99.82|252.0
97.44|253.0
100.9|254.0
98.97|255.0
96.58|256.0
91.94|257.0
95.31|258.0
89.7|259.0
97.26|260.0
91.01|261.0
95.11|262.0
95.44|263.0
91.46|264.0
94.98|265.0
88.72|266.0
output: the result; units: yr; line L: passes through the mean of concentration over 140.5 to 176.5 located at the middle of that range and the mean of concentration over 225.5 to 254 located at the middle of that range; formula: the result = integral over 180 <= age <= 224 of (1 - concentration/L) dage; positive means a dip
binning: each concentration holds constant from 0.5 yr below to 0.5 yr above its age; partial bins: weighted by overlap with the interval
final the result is 3.1 yr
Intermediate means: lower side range 86.6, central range 85.3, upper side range 96.3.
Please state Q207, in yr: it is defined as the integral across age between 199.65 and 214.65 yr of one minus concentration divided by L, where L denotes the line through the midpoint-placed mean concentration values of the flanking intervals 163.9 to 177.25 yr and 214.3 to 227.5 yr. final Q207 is 1.8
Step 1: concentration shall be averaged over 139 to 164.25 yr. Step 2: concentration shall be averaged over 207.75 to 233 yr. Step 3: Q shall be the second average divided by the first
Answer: 1.0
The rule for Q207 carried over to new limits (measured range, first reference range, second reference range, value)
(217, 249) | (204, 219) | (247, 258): -1.6 yr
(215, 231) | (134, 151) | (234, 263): 0.8 yr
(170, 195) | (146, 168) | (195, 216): -2.1 yr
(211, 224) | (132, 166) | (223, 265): 1.1 yr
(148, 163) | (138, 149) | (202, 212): -0.2 yr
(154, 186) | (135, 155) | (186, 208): -1.3 yr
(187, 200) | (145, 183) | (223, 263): 0.5 yr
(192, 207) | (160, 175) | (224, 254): 1.2 yr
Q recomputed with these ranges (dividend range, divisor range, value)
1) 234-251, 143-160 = 1.14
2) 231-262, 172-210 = 1.11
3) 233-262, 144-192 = 1.10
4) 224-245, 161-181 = 1.07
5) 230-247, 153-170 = 1.12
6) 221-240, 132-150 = 1.08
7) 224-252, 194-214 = 1.19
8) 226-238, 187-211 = 1.12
